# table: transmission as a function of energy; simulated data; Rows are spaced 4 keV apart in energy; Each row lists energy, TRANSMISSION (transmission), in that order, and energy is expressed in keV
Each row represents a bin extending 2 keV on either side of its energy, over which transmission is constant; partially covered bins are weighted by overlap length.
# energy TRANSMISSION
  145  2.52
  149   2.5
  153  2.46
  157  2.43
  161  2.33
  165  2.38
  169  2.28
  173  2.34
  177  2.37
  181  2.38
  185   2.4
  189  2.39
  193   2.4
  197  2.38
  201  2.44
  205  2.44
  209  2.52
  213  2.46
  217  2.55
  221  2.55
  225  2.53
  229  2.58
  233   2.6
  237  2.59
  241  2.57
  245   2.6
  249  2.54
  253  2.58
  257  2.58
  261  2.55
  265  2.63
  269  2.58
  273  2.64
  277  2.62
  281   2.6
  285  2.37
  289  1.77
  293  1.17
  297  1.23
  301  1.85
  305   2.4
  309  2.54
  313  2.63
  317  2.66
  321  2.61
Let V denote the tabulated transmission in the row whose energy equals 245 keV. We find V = 2.6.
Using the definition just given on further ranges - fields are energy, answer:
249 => 2.54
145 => 2.52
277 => 2.62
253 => 2.58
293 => 1.17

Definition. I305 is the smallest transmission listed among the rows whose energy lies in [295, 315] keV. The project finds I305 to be 1.23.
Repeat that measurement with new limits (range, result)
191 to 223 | 2.38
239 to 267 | 2.54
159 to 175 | 2.28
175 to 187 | 2.37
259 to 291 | 1.77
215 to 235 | 2.53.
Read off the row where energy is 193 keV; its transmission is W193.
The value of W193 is 2.4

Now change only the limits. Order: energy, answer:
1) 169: 2.28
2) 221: 2.55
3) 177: 2.37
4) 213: 2.46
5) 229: 2.58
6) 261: 2.55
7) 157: 2.43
